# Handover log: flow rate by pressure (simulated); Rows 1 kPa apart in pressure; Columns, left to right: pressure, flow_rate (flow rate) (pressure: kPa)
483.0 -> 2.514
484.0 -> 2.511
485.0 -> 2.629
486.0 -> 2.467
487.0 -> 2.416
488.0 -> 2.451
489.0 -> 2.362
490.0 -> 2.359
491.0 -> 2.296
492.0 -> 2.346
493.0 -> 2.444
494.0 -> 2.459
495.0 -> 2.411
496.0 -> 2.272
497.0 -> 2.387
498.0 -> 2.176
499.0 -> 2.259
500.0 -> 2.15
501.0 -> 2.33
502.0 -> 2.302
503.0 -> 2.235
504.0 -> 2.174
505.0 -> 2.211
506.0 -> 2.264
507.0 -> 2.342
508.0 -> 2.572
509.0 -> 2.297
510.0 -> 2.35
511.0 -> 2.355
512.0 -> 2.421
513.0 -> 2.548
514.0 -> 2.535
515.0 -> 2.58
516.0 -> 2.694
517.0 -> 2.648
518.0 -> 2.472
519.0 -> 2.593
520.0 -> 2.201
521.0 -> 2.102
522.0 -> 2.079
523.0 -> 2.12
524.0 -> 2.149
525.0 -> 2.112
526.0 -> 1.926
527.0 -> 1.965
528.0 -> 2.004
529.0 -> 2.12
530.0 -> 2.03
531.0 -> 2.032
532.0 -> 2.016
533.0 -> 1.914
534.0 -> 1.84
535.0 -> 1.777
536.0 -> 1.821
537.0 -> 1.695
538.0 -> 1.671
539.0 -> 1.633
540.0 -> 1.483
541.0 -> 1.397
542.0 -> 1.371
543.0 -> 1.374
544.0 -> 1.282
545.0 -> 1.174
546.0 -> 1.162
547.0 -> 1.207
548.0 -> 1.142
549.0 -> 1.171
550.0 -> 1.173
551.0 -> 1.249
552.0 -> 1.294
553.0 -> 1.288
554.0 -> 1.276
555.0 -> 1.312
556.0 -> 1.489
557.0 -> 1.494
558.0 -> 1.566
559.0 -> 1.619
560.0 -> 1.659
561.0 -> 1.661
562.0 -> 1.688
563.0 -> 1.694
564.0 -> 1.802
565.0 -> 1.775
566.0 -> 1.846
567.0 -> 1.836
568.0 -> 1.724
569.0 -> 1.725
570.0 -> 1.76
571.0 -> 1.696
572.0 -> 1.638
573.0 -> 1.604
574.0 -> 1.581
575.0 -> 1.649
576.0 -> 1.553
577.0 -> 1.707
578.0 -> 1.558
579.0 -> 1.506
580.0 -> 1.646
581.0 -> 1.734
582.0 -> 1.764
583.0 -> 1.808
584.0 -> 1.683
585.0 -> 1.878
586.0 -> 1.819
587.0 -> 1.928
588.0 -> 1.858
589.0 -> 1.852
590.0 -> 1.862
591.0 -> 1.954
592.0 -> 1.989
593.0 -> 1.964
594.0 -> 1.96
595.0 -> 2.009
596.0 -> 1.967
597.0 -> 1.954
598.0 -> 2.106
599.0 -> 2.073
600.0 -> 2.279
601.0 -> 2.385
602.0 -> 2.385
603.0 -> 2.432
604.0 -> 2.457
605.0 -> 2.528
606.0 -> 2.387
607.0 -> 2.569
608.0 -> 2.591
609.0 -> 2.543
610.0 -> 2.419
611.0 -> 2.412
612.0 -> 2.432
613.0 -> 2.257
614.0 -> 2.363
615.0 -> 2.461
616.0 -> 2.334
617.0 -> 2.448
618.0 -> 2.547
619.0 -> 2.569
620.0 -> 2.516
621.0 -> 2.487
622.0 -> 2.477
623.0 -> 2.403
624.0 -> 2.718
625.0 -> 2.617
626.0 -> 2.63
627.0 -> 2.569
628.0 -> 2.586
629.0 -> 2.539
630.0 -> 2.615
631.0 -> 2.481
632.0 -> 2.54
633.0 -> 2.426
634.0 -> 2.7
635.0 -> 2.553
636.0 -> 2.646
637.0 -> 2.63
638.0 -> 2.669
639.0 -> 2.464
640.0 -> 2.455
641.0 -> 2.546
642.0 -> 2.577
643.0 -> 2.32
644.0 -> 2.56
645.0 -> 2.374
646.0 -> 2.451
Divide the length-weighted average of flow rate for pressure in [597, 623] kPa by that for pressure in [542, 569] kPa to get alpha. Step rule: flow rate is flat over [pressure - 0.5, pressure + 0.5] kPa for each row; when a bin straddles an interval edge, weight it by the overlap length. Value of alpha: 1.6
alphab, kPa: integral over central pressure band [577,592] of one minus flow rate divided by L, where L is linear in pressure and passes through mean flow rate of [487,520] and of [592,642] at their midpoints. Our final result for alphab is 3.9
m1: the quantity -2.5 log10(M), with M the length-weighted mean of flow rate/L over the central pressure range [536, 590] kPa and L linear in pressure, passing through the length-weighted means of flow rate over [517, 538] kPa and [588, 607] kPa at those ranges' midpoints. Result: 0.31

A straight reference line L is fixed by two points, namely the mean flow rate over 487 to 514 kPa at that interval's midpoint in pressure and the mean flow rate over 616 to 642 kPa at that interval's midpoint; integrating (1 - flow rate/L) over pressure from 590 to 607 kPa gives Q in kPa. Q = 2.2 kPa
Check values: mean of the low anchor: 2.34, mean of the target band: 2.18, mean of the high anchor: 2.55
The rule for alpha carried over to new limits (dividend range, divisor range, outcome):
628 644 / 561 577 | 1.49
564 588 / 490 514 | 0.74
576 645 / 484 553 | 1.11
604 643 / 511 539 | 1.17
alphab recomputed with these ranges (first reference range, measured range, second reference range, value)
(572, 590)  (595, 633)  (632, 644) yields -4.1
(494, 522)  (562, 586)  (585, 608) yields 5.3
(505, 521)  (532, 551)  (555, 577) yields 5.3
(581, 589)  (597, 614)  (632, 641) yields -2.1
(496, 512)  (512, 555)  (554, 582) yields 4.3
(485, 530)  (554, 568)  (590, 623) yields 4.1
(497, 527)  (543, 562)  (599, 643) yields 8.2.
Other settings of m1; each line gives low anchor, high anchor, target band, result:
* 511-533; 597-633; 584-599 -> 0.237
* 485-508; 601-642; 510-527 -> 0.014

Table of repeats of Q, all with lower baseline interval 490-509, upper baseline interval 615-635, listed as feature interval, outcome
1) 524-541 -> 3.58 kPa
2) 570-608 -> 8.14 kPa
